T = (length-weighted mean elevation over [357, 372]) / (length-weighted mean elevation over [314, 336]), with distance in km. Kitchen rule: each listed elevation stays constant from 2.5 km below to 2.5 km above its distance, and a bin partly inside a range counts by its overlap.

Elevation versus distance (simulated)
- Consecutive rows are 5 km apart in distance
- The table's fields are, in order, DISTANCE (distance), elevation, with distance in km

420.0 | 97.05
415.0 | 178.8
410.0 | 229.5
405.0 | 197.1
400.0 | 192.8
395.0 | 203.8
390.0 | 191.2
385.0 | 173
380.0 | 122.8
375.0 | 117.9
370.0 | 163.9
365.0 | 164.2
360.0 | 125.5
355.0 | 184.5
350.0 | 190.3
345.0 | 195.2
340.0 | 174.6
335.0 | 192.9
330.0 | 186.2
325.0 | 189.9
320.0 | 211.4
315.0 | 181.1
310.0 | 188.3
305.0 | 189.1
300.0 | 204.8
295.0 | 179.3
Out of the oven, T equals 0.79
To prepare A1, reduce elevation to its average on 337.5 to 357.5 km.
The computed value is 186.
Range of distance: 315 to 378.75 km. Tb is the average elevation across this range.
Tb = 174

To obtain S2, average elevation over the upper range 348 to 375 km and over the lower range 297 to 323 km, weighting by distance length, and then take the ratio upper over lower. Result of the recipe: 0.8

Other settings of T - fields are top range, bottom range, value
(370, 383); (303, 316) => 0.70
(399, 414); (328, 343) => 1.11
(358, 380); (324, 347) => 0.75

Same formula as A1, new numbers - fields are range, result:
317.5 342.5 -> 191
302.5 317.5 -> 186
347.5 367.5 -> 166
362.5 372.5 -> 164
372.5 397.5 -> 162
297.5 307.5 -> 197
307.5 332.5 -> 191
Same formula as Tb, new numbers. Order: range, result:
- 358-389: 147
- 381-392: 174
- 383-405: 191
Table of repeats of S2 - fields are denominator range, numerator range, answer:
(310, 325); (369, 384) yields 0.70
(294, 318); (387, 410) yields 1.05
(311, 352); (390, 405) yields 1.04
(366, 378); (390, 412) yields 1.42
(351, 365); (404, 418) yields 1.24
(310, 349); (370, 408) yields 0.90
